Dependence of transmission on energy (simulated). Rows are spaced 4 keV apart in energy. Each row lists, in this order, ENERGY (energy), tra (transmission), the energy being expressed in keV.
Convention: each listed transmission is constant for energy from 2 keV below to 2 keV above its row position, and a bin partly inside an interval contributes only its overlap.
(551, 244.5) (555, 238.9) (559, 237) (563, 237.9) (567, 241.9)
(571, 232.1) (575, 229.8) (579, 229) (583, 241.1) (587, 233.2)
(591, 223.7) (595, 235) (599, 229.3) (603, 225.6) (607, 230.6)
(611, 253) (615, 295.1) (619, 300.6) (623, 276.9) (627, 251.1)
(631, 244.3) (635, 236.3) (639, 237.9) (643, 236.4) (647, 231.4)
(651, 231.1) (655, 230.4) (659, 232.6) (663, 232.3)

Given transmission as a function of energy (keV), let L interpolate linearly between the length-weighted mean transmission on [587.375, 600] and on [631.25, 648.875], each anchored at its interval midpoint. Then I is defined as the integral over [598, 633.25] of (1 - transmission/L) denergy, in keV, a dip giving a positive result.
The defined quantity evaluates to -3.62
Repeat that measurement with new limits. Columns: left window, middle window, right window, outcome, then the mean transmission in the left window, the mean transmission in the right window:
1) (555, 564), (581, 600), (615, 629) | 1.9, 238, 279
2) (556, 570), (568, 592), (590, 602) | 0.2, 238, 229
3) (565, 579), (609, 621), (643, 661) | -2.6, 234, 232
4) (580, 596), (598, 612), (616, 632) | 1.0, 233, 271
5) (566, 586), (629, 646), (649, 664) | -0.4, 234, 232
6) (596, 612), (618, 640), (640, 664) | -2.2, 234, 233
